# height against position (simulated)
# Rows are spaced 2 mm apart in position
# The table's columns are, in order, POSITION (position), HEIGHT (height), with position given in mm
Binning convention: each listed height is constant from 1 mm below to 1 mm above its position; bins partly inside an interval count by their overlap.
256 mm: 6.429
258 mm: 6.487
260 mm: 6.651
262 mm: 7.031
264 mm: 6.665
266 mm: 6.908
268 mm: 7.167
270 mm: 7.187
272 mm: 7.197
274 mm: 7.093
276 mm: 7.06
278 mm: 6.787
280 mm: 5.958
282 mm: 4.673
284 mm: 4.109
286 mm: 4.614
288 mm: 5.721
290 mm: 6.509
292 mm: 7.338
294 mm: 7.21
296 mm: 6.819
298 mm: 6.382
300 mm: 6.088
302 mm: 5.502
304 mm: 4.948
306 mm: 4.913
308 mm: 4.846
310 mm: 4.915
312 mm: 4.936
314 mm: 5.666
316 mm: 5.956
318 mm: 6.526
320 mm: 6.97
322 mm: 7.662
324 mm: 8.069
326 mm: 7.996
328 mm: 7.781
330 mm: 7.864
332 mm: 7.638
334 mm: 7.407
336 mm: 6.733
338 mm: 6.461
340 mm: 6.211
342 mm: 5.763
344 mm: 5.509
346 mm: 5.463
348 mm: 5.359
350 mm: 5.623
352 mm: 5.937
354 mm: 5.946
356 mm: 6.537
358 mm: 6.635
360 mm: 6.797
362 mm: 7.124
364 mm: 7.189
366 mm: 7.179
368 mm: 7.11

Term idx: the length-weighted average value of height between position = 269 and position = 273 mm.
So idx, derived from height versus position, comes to 7.19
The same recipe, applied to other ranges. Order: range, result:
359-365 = 7.04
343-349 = 5.44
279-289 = 5.01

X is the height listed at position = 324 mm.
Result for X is 8.069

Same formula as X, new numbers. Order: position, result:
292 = 7.338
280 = 5.958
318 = 6.526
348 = 5.359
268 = 7.167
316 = 5.956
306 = 4.913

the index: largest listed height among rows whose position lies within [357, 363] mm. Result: 7.124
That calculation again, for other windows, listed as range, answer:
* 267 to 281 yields 7.197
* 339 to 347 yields 6.211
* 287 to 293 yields 7.338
